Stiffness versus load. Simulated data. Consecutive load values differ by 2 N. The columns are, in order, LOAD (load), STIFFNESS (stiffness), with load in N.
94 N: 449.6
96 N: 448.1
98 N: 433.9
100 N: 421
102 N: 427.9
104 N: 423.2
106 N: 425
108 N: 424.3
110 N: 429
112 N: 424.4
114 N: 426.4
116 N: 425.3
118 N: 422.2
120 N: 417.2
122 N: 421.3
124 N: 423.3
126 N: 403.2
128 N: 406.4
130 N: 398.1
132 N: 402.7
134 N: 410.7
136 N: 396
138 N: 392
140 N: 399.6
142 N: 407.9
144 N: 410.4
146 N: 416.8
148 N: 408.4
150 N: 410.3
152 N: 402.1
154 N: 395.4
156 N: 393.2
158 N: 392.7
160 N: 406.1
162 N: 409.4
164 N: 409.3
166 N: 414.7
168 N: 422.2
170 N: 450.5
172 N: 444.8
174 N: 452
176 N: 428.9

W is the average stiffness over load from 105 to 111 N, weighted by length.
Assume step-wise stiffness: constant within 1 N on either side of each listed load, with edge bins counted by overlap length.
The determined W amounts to 426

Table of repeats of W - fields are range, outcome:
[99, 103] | 424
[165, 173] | 433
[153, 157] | 394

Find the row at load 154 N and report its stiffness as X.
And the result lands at 395.4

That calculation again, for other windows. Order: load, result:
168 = 422.2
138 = 392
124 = 423.3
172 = 444.8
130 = 398.1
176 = 428.9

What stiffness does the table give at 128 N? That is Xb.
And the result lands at 406.4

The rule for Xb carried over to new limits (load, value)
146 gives 416.8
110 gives 429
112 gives 424.4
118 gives 422.2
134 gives 410.7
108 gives 424.3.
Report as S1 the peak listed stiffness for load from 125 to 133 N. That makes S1 406.4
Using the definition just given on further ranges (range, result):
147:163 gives 410.3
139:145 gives 410.4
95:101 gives 448.1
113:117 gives 426.4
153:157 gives 395.4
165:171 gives 450.5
